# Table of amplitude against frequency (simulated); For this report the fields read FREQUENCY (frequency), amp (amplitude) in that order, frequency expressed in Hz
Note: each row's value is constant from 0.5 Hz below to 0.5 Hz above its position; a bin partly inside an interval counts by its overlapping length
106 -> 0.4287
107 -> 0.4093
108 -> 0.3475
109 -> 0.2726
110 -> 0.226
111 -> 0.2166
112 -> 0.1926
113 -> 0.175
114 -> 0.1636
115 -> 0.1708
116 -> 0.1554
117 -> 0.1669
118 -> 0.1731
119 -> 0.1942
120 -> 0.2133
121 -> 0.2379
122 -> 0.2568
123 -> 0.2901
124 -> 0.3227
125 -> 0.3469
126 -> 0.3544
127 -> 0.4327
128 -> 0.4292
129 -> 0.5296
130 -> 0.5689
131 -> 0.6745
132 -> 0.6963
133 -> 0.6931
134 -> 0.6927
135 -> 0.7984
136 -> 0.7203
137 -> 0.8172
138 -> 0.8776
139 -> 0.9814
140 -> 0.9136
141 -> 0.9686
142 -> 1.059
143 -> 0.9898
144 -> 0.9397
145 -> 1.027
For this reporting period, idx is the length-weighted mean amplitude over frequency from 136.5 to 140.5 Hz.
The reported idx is 0.897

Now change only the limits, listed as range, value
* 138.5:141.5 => 0.955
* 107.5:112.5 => 0.251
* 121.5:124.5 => 0.29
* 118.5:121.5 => 0.215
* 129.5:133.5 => 0.658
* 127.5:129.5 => 0.479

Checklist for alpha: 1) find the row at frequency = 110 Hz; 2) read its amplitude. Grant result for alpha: 0.226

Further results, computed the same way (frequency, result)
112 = 0.1926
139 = 0.9814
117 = 0.1669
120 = 0.2133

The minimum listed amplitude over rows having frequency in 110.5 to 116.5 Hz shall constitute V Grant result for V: 0.1554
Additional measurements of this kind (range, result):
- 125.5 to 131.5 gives 0.3544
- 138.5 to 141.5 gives 0.9136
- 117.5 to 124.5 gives 0.1731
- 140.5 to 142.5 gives 0.9686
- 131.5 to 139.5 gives 0.6927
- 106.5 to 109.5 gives 0.2726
